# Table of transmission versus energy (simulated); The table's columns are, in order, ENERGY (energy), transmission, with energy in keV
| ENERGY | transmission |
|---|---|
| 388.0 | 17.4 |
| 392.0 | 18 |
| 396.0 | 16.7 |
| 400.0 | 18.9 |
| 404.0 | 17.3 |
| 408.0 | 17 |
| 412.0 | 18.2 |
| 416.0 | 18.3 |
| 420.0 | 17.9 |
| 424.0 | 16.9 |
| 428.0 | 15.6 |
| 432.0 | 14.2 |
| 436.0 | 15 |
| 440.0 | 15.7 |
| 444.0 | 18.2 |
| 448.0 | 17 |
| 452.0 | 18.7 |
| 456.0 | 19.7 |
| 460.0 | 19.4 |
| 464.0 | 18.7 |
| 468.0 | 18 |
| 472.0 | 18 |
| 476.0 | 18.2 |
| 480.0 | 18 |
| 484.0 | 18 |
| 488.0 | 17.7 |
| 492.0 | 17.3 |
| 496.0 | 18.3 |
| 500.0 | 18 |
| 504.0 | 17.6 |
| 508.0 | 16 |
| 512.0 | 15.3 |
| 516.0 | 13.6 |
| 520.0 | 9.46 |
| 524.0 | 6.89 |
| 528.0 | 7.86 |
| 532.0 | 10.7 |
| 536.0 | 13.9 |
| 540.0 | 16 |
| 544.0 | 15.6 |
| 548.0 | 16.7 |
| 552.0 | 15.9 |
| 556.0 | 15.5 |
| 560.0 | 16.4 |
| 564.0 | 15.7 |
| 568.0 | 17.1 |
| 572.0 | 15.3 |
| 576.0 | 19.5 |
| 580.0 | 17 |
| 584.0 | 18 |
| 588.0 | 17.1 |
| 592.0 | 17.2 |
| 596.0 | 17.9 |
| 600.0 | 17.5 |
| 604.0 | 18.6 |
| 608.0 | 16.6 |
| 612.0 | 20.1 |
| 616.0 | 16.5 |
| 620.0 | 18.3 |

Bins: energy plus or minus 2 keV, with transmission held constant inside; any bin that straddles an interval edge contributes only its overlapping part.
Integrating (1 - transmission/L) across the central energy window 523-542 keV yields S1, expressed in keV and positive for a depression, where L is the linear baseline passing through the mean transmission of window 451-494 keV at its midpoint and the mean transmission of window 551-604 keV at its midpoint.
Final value 6.8 keV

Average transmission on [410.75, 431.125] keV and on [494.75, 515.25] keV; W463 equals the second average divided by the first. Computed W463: 0.98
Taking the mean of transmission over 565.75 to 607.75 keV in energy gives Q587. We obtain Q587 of 17.5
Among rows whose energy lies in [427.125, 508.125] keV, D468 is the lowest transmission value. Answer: 14.2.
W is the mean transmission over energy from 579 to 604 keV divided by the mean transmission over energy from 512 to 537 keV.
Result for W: 1.6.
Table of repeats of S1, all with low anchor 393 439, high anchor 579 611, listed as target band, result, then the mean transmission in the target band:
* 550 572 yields 1.8 keV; 16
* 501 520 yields 2.4 keV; 15.1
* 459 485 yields -1.8 keV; 18.3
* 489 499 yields -0.4 keV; 17.8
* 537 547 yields 1.0 keV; 15.7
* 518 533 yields 7.6 keV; 8.6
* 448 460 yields -1.3 keV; 18.9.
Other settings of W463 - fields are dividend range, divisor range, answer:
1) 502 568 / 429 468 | 0.81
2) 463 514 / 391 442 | 1.04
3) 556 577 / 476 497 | 0.93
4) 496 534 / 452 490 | 0.71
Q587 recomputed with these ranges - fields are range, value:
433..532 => 16.1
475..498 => 17.9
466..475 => 18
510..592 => 14.7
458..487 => 18.3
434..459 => 17.5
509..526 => 11.6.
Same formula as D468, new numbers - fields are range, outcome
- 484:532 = 6.89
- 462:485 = 18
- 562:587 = 15.3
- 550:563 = 15.5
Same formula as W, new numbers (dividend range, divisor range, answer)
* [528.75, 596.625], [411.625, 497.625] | 0.91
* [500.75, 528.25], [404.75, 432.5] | 0.76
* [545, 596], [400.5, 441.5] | 1.01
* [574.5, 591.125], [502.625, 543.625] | 1.39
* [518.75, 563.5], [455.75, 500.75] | 0.73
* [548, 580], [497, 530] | 1.25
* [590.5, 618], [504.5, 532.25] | 1.51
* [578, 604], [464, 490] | 0.97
